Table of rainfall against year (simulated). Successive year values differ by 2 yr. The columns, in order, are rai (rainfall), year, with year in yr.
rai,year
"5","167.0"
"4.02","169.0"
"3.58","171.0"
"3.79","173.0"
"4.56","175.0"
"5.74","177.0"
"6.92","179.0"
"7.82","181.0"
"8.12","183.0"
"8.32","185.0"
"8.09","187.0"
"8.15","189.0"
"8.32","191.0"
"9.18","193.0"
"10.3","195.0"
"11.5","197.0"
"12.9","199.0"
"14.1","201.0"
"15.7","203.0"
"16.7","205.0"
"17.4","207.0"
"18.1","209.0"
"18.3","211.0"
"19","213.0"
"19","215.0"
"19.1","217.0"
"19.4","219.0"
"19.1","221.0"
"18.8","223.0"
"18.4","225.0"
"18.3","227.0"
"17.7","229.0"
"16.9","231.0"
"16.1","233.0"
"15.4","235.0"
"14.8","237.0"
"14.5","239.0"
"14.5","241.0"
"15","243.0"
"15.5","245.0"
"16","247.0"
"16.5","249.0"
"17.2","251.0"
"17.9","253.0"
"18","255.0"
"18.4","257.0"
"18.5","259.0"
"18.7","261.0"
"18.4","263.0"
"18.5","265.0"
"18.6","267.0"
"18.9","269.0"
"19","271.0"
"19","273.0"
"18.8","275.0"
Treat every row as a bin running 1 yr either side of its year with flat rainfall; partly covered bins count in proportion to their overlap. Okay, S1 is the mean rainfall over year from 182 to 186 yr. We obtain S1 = 8.22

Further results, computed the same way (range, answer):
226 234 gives 17.2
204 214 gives 17.9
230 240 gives 15.5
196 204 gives 13.6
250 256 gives 17.7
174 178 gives 5.15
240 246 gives 15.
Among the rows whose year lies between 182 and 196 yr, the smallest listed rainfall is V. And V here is 8.09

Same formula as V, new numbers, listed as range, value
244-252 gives 15.5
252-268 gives 17.9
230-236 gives 15.4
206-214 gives 17.4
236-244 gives 14.5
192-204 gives 9.18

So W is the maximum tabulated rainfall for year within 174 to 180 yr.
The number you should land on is 6.92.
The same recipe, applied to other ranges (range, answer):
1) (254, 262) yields 18.7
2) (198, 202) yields 14.1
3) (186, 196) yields 10.3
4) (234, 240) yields 15.4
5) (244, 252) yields 17.2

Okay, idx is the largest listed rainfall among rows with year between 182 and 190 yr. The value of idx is 8.32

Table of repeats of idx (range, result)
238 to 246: 15.5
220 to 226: 19.1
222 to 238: 18.8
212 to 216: 19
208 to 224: 19.4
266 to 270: 18.9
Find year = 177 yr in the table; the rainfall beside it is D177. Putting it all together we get 5.74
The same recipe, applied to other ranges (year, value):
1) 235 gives 15.4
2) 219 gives 19.4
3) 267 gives 18.6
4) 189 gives 8.15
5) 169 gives 4.02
